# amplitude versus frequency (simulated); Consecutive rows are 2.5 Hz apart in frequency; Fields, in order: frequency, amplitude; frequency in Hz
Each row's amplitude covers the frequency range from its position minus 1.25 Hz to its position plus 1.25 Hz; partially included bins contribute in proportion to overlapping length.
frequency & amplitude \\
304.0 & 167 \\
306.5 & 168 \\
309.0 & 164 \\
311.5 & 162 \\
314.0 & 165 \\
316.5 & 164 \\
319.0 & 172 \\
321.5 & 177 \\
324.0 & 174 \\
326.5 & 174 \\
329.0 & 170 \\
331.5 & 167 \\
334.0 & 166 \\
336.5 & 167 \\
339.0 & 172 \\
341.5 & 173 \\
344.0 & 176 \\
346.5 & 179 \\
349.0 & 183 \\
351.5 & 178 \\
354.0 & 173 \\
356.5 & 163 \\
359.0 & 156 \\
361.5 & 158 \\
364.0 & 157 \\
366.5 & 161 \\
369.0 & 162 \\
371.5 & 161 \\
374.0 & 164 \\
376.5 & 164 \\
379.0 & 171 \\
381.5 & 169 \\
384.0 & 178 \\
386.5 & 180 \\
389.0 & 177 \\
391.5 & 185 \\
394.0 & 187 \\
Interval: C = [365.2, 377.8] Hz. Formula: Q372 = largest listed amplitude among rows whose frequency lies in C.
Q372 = 164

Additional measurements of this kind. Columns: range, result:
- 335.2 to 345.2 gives 176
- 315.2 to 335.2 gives 177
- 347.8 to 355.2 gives 183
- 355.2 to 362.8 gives 163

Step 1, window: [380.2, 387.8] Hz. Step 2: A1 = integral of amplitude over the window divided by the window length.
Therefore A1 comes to 176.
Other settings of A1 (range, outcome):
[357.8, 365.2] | 157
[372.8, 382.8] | 167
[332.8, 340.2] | 168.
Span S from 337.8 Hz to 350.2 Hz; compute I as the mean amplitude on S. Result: 177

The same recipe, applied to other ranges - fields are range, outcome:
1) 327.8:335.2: 168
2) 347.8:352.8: 180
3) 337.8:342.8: 173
